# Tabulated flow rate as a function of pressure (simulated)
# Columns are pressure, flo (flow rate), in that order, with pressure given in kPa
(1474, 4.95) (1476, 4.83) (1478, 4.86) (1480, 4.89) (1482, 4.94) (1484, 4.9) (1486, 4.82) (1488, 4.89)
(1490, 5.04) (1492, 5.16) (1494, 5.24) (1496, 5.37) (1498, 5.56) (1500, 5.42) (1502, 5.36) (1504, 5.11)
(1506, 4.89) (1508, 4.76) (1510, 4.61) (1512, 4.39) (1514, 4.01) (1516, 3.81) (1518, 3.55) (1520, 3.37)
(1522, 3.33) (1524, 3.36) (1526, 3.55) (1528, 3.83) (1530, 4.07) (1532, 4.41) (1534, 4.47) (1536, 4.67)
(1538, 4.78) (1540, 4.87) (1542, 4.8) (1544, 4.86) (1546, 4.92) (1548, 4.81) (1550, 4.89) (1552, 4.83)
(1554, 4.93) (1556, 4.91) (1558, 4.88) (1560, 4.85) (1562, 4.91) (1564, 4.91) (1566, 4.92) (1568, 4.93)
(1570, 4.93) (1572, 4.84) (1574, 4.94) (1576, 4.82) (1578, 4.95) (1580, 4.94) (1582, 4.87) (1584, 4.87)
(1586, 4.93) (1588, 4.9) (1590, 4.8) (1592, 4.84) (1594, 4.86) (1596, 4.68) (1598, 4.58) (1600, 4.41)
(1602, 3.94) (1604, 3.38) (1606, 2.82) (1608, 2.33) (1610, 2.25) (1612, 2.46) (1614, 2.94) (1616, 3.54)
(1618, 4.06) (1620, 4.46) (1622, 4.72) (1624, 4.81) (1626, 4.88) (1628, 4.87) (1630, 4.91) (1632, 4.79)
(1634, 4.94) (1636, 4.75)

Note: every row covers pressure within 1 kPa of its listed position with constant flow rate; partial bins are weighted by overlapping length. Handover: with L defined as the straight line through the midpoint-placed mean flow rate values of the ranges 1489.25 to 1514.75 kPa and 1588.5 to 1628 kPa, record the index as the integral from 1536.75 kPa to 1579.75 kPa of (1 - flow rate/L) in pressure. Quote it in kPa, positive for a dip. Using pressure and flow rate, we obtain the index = -4.1 kPa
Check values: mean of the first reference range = 5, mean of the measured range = 4.88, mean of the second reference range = 3.97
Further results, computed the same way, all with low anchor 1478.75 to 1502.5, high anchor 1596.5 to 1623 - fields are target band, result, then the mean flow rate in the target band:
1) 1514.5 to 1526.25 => 3.0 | 3.51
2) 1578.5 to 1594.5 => -4.2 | 4.88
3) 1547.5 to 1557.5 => -1.3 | 4.88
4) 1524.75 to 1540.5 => 0.9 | 4.3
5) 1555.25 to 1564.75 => -1.5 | 4.89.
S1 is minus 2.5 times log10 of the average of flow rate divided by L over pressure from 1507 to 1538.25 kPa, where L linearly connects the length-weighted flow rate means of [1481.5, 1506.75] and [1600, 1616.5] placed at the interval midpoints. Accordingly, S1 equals 0.140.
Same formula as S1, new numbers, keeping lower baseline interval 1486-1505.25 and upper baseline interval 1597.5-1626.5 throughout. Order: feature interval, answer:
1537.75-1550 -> -0.06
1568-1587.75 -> -0.19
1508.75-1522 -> 0.25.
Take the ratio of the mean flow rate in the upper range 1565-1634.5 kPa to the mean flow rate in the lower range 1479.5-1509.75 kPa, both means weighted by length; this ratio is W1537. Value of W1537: 0.86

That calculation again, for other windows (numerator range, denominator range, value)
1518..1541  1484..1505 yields 0.78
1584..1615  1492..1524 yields 0.86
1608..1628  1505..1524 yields 0.93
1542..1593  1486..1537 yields 1.09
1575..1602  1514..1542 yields 1.18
